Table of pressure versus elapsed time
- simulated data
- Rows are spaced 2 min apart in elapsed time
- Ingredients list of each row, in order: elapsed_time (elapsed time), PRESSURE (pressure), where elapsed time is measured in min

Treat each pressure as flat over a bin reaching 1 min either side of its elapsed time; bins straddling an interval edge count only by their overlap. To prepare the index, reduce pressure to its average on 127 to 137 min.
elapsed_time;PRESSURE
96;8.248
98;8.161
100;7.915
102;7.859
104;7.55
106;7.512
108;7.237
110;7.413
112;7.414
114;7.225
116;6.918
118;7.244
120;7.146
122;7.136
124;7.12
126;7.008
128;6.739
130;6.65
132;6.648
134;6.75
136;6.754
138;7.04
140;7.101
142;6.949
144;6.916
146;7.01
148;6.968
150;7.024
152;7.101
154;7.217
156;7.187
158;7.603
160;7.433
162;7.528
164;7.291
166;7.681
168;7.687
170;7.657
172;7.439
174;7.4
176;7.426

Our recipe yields 6.71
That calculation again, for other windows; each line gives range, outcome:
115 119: 7.08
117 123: 7.18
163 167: 7.49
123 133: 6.83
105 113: 7.39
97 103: 7.98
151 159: 7.28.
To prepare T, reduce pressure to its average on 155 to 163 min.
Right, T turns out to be 7.44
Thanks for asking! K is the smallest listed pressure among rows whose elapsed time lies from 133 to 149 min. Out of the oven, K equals 6.75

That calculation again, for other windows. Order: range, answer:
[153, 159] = 7.187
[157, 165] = 7.291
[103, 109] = 7.237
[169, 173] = 7.439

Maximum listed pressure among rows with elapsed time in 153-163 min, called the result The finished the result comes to 7.603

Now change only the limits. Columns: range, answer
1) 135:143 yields 7.101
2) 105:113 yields 7.512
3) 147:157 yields 7.217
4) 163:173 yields 7.687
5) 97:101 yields 8.161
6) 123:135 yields 7.12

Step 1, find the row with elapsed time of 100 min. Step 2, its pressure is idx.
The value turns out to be 7.915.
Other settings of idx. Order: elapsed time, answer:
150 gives 7.024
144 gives 6.916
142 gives 6.949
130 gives 6.65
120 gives 7.146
